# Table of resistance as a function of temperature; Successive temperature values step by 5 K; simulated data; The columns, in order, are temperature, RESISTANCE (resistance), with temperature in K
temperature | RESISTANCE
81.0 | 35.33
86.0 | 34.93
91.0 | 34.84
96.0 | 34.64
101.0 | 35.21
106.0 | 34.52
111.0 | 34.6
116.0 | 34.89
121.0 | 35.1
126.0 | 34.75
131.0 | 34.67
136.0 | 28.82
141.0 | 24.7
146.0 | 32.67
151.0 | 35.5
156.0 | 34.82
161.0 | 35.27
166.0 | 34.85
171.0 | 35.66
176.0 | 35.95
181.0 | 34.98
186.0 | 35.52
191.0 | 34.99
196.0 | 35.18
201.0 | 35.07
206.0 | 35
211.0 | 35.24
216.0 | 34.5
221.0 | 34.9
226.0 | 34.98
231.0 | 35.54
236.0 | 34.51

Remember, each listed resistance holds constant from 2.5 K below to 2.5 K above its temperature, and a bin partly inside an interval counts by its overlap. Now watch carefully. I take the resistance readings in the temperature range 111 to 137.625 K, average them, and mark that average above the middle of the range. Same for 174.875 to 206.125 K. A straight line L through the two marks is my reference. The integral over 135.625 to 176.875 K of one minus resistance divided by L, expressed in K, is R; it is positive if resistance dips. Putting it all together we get 1.6 K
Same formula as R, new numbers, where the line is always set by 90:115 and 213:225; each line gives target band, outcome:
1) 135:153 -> 2.3 K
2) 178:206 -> -0.3 K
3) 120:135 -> 0.2 K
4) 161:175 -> -0.2 K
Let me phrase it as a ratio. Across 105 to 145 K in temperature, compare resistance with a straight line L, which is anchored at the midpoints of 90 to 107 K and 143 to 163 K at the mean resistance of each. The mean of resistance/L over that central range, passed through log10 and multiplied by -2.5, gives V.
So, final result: 0.06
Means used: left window 34.8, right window 34.3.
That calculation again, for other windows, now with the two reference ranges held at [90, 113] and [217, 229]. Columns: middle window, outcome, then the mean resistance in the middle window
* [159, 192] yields -0.015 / 35.3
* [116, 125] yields -0.006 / 35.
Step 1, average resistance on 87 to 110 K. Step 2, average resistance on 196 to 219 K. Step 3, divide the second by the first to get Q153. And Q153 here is 1.0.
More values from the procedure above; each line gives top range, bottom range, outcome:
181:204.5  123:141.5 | 1.12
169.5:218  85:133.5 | 1.01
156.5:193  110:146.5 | 1.09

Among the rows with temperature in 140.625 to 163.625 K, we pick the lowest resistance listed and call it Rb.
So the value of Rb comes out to 24.7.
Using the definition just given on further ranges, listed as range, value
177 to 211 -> 34.98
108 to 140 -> 28.82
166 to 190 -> 34.85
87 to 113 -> 34.52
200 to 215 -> 35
